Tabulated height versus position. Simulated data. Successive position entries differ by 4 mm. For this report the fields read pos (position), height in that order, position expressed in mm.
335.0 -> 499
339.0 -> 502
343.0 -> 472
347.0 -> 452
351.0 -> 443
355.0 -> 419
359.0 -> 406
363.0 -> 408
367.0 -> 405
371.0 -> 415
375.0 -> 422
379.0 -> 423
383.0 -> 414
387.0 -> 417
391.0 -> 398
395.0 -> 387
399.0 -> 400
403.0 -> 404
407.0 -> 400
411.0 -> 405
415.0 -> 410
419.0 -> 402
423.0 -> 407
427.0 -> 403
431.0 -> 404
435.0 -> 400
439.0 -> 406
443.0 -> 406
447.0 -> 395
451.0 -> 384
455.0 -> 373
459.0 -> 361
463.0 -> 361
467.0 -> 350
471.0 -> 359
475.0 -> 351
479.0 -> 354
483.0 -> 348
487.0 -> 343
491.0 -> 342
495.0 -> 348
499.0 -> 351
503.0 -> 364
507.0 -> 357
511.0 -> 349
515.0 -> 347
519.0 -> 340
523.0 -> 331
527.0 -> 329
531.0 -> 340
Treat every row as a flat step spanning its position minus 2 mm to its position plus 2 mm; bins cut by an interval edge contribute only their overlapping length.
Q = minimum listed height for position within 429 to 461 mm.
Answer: 361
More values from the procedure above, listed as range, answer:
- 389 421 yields 387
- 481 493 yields 342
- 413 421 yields 402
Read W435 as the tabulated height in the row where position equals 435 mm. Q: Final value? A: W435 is 400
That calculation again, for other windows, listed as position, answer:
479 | 354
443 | 406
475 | 351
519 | 340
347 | 452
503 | 364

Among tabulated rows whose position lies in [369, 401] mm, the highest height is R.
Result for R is 423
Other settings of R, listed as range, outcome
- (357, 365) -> 408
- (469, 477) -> 359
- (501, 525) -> 364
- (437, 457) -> 406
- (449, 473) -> 384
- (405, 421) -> 410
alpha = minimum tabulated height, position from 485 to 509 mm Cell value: 342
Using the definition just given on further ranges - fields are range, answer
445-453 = 384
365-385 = 405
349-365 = 406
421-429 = 403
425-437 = 400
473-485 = 348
